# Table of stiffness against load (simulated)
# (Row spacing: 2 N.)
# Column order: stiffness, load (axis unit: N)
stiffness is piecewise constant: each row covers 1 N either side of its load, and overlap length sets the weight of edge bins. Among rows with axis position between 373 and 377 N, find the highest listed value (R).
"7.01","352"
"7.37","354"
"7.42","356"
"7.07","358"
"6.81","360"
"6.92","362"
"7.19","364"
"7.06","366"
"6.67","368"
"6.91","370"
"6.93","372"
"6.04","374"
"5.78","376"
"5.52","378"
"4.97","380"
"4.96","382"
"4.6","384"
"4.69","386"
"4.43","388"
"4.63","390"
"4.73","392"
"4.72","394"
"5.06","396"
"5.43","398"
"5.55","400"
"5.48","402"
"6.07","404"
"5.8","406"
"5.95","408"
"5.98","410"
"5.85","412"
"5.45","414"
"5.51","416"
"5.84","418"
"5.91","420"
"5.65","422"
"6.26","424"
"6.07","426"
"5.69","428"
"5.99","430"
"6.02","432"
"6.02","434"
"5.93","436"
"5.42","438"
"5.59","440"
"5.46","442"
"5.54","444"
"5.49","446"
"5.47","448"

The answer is 6.04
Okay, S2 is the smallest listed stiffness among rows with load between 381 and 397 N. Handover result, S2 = 4.43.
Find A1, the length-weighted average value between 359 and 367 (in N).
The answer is 7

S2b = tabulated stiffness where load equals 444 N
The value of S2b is 5.54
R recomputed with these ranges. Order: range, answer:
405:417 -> 5.98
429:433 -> 6.02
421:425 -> 6.26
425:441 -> 6.07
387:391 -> 4.63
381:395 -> 4.96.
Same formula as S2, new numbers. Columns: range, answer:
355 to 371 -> 6.67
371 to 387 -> 4.6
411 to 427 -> 5.45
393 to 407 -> 4.72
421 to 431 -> 5.65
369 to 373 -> 6.91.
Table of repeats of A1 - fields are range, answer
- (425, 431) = 5.92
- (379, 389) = 4.73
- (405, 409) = 5.88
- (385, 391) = 4.58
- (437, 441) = 5.5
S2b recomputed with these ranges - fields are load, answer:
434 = 6.02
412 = 5.85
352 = 7.01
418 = 5.84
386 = 4.69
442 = 5.46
